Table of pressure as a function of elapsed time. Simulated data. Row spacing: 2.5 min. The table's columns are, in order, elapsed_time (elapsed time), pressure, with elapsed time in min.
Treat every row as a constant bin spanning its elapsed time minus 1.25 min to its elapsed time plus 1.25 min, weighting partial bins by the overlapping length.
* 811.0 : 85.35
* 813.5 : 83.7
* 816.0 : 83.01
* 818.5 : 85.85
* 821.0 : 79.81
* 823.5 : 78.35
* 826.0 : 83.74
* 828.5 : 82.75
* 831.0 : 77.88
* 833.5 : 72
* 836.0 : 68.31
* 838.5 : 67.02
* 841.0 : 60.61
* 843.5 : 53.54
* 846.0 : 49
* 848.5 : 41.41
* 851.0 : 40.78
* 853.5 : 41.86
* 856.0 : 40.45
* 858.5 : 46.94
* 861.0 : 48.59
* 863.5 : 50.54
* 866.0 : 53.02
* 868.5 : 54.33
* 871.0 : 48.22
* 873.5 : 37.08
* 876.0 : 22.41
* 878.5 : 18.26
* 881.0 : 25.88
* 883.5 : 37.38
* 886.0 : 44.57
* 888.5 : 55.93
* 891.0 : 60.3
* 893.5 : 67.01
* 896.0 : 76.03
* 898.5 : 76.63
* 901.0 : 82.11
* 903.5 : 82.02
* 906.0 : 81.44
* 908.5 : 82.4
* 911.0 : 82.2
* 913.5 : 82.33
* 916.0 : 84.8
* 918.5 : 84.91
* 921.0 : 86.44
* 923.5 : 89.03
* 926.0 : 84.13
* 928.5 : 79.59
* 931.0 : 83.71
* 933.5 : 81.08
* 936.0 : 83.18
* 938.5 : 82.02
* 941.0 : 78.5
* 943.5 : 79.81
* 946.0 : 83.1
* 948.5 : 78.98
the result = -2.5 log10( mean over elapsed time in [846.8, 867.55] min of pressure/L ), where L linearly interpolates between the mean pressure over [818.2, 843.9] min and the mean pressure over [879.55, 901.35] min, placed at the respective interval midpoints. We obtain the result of 0.40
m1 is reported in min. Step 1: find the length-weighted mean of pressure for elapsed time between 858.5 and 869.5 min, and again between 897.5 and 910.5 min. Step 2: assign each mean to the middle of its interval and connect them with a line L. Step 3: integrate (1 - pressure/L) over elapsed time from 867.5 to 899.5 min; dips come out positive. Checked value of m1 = 9.07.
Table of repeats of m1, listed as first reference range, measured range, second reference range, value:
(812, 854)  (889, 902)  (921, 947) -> 1.0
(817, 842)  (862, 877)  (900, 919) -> 6.5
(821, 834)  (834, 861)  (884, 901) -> 8.4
